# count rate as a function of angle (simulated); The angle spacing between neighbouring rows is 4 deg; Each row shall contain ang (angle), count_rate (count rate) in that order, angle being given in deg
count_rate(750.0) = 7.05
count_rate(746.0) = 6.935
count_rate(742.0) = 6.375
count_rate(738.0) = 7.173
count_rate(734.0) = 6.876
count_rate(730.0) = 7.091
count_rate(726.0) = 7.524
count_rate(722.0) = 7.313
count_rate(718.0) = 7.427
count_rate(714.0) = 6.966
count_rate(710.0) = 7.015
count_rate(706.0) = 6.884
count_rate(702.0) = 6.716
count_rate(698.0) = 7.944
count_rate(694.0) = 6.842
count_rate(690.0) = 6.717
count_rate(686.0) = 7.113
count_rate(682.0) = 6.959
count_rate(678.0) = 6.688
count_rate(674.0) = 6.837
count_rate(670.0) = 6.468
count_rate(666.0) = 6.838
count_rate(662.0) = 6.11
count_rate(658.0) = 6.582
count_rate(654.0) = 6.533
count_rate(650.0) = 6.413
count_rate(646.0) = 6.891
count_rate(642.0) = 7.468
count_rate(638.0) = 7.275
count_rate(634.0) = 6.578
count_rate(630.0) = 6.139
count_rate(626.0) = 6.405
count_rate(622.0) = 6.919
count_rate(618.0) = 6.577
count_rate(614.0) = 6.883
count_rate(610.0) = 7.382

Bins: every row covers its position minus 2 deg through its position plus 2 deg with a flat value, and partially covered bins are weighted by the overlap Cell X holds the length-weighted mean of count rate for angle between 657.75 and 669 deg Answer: 6.5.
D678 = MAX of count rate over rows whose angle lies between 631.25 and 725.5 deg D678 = 7.944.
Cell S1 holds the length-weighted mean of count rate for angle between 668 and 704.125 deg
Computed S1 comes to 6.92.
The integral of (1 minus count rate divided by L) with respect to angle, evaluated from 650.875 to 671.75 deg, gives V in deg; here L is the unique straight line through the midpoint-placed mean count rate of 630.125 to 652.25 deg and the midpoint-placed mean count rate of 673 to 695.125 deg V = 1.1 deg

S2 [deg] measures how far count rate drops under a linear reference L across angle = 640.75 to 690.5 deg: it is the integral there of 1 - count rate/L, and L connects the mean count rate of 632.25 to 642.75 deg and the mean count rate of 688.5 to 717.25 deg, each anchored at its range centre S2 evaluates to 2.3 deg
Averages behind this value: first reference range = 7.08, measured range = 6.73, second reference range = 7.04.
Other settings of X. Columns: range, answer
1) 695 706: 7.2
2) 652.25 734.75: 6.93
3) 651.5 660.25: 6.54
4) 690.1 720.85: 7.09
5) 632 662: 6.77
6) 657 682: 6.62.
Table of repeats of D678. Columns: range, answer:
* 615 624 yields 6.919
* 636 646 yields 7.468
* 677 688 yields 7.113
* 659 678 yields 6.838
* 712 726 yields 7.524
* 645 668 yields 6.891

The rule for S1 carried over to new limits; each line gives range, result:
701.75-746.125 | 7.04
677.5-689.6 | 6.92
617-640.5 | 6.67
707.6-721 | 7.14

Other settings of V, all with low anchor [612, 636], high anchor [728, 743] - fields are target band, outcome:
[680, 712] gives -1.07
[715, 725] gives -0.70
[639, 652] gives -0.60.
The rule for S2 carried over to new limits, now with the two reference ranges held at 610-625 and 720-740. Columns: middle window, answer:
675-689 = 0.3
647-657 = 0.6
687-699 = 0.0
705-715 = 0.2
